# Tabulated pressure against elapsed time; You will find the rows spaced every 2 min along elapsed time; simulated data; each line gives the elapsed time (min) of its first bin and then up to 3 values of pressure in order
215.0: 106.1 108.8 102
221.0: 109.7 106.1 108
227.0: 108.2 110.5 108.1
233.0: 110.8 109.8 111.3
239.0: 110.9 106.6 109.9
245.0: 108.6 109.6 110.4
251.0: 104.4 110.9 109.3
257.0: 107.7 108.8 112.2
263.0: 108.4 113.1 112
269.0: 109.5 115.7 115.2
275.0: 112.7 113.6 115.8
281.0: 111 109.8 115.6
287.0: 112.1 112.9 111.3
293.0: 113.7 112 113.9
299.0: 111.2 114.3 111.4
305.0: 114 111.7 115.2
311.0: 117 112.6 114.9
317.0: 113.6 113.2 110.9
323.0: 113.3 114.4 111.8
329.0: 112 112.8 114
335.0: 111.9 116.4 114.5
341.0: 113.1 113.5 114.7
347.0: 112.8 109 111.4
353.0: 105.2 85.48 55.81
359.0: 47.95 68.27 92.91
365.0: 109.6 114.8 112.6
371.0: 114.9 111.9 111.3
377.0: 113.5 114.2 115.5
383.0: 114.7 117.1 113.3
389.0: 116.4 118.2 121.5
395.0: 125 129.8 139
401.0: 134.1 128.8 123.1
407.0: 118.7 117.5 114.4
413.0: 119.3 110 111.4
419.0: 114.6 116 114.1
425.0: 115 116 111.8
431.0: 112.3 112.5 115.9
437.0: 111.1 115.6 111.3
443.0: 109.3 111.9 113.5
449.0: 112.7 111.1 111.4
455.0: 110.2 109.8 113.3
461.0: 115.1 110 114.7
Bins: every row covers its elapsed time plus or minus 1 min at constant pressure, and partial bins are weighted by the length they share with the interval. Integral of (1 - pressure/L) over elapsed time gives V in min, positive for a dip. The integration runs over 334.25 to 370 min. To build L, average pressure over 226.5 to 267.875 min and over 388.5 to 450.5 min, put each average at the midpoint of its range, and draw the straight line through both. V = 4.3 min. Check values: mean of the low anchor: 110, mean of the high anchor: 117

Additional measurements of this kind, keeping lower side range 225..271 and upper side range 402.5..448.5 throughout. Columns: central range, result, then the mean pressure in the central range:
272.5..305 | -0.6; 113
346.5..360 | 2.9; 88.8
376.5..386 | -0.1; 115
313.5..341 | -0.3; 113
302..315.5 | -0.3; 114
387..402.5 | -1.6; 126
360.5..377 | 1.0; 106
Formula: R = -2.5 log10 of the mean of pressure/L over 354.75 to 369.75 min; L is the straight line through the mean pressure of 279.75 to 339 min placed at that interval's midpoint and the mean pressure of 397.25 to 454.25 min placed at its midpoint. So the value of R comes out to 0.32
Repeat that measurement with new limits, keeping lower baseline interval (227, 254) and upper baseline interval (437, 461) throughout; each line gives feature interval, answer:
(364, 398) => -0.048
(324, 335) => -0.024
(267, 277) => -0.034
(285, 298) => -0.028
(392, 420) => -0.098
